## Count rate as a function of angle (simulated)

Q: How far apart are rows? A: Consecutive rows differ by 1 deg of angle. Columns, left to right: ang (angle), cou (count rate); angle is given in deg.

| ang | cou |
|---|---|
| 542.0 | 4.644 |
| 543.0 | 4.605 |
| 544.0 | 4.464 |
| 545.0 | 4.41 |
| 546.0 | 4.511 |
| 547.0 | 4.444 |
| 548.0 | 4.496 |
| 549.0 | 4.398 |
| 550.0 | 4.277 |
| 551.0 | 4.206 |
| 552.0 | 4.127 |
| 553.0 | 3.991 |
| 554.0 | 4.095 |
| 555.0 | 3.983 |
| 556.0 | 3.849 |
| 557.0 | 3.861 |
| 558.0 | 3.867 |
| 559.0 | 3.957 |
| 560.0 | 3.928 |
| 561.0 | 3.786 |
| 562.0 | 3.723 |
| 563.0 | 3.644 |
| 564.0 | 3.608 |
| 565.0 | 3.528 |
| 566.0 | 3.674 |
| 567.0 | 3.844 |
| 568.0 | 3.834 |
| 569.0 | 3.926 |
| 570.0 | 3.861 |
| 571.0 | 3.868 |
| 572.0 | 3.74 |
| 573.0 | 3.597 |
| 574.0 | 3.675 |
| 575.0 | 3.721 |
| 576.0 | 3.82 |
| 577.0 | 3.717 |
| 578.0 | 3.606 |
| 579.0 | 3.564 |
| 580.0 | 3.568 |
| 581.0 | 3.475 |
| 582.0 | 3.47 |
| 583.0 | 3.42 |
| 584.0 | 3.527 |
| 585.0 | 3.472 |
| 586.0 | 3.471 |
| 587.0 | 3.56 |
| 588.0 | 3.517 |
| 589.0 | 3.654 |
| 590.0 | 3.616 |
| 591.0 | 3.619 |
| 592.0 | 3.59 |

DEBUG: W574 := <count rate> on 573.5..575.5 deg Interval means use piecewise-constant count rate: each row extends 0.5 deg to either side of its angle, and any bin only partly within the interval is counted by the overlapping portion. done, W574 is 3.7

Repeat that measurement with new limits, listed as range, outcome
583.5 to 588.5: 3.51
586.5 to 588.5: 3.54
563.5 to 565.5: 3.57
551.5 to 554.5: 4.07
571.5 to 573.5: 3.67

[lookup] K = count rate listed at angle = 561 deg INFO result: 3.786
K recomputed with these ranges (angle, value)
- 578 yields 3.606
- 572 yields 3.74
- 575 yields 3.721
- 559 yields 3.957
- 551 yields 4.206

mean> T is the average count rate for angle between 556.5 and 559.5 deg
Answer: 3.9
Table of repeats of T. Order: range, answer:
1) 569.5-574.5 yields 3.75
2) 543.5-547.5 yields 4.46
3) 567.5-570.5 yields 3.87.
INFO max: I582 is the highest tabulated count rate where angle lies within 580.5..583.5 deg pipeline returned 3.475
